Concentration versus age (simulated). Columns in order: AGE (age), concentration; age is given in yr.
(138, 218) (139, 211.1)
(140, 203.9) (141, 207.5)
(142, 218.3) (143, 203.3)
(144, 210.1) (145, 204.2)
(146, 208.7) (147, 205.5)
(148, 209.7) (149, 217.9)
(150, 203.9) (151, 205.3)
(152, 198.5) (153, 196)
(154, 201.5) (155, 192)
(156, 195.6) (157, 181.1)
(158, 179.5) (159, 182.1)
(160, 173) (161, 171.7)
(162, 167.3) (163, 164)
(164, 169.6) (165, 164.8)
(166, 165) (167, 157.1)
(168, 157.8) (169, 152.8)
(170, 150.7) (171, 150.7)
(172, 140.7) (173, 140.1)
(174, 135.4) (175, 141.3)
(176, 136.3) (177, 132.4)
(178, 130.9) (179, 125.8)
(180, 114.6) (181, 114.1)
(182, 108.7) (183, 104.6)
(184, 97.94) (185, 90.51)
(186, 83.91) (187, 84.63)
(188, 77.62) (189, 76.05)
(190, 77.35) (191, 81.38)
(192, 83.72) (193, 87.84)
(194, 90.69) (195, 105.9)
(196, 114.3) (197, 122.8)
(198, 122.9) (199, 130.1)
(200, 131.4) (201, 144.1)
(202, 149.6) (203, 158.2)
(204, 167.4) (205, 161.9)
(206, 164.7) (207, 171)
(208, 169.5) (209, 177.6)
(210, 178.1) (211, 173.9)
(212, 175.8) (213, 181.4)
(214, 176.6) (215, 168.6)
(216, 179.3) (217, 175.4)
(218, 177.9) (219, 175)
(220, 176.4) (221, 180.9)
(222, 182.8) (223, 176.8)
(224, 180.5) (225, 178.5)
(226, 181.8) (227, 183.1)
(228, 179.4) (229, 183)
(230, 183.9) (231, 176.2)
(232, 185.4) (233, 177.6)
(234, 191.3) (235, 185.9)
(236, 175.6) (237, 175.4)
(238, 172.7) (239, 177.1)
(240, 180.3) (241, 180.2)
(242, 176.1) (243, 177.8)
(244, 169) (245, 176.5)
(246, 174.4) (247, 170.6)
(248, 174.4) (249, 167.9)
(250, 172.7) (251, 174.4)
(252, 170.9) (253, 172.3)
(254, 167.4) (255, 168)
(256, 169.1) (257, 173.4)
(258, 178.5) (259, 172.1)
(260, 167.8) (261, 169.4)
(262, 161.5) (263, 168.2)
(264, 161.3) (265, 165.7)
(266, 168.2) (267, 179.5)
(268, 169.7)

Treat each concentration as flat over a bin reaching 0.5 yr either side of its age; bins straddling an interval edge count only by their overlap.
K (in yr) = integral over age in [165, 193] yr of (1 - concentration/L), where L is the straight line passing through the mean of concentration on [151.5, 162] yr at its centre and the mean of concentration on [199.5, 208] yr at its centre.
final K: 8.7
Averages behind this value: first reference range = 186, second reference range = 157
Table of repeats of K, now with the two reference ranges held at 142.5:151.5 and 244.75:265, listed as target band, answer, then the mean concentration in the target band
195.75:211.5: 2.9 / 153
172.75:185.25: 4.8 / 121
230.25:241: -0.2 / 180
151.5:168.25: 2.1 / 178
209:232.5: 0.4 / 179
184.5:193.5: 5.2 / 82.6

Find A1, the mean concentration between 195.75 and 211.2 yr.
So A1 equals 153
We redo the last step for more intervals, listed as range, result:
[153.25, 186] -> 149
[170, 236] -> 146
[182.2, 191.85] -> 86.6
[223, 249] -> 178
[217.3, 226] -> 179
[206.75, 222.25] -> 176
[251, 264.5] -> 169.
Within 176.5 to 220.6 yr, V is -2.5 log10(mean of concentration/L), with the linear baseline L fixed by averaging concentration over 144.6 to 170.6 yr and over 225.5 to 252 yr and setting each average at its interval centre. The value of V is 0.32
